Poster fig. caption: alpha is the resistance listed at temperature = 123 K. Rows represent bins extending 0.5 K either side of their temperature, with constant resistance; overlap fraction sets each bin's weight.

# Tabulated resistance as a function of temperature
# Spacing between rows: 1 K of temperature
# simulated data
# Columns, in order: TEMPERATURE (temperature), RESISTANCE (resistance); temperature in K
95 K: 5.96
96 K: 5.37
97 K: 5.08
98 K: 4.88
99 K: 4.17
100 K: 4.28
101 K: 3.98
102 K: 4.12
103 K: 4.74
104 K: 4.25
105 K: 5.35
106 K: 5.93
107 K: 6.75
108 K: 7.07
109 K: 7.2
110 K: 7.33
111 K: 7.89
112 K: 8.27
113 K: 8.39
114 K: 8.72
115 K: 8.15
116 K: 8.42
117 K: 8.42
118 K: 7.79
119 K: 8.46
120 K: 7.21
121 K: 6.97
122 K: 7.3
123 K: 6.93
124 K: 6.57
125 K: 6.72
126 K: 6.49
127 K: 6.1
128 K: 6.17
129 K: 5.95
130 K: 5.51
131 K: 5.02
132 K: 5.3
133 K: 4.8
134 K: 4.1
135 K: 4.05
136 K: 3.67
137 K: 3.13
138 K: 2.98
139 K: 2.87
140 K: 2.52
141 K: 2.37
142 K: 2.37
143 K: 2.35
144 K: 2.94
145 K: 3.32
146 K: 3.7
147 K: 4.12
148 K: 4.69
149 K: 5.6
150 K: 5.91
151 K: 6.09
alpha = 6.93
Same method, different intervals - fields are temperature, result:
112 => 8.27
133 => 4.8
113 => 8.39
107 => 6.75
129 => 5.95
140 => 2.52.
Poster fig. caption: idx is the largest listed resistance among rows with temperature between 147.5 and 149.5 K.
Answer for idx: 5.6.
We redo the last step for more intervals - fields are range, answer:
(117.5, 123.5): 8.46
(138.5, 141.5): 2.87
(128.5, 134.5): 5.95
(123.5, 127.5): 6.72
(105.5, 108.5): 7.07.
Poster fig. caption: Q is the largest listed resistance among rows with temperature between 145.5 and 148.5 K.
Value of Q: 4.69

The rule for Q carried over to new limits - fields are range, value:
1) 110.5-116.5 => 8.72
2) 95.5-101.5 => 5.37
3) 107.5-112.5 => 8.27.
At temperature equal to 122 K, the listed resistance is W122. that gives 7.3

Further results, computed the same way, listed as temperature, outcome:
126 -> 6.49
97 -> 5.08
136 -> 3.67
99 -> 4.17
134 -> 4.1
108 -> 7.07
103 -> 4.74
